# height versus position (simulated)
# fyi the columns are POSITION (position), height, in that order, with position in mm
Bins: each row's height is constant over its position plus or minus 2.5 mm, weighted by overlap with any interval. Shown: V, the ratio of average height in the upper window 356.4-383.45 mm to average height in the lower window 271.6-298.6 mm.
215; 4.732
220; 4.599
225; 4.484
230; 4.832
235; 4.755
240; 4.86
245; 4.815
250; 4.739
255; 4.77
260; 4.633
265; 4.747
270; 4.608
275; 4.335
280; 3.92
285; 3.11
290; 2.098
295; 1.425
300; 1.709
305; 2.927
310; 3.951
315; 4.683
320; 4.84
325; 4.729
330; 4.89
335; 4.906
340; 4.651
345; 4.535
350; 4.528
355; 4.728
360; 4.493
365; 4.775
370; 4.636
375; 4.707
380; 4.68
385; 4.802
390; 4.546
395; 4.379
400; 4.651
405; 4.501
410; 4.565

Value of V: 1.6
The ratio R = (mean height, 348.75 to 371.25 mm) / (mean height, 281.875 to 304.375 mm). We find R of 2.10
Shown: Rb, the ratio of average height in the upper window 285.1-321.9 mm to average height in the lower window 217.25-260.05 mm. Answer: 0.65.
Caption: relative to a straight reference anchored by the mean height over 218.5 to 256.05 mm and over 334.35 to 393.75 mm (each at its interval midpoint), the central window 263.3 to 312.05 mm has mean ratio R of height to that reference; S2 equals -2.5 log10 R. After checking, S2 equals 0.40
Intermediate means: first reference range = 4.73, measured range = 3.25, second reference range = 4.65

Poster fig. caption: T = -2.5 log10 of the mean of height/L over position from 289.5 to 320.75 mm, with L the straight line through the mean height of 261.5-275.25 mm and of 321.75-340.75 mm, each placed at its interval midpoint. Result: 0.48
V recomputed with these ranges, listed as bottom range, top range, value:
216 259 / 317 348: 1.01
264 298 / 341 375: 1.37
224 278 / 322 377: 1.00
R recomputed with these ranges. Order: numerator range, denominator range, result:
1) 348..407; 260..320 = 1.31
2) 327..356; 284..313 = 1.85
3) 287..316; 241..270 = 0.57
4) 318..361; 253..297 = 1.25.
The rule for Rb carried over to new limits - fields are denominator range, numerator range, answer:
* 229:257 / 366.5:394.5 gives 0.97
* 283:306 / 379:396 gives 2.11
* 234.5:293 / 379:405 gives 1.08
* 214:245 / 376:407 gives 0.98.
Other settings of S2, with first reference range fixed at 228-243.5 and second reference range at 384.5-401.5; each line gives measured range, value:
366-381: -0.02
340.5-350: 0.02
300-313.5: 0.41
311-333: -0.01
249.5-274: 0.02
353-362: 0.00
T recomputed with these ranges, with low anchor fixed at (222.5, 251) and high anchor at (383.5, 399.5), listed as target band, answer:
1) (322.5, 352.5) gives -0.02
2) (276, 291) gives 0.39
